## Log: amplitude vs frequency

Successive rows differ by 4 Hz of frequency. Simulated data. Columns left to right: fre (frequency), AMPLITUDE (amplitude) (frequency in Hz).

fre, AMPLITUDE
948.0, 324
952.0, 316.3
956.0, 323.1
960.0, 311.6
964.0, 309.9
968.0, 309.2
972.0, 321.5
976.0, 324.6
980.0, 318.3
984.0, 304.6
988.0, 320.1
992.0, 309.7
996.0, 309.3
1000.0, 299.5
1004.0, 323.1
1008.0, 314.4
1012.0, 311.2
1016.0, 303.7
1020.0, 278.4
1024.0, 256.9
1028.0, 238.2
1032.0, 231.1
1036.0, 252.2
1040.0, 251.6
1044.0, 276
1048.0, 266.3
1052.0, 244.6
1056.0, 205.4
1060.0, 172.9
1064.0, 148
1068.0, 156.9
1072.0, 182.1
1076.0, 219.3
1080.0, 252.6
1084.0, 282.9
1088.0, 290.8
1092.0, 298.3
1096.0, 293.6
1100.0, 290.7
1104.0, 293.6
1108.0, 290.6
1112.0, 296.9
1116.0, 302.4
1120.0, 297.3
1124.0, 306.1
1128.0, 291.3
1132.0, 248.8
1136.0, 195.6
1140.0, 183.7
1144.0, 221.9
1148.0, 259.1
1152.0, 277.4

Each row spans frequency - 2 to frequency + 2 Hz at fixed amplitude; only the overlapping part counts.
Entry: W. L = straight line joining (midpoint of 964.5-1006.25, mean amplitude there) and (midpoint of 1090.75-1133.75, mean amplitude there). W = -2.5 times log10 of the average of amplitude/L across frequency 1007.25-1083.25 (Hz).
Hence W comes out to 0.26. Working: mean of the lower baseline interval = 314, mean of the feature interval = 240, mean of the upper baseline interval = 292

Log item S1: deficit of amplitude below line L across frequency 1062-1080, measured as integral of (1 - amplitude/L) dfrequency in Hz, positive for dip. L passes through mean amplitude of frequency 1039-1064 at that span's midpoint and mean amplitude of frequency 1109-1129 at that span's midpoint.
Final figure 4.7 Hz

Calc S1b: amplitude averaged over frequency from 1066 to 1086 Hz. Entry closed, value 219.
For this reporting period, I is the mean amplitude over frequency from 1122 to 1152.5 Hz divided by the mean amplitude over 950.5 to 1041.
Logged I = 0.83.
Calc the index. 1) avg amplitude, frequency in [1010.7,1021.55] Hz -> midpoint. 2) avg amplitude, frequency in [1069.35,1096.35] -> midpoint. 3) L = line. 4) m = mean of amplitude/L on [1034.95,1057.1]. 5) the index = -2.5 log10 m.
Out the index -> 0.11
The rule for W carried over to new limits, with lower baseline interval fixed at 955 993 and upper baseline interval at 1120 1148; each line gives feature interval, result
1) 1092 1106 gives -0.125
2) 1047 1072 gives 0.389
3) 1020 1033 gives 0.178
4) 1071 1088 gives 0.108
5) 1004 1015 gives -0.049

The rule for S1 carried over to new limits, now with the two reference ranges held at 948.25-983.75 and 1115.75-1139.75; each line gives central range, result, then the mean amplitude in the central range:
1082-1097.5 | -0.8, 291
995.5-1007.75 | -0.2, 311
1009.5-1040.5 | 3.2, 267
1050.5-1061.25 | 3.0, 208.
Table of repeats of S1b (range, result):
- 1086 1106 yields 293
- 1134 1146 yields 200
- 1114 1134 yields 289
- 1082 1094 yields 291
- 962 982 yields 317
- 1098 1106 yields 292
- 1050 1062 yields 208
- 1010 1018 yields 307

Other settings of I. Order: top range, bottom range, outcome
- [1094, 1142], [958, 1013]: 0.87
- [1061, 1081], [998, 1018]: 0.61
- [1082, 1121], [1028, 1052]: 1.16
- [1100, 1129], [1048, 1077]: 1.53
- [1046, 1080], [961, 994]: 0.64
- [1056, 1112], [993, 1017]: 0.79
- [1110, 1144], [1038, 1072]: 1.23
